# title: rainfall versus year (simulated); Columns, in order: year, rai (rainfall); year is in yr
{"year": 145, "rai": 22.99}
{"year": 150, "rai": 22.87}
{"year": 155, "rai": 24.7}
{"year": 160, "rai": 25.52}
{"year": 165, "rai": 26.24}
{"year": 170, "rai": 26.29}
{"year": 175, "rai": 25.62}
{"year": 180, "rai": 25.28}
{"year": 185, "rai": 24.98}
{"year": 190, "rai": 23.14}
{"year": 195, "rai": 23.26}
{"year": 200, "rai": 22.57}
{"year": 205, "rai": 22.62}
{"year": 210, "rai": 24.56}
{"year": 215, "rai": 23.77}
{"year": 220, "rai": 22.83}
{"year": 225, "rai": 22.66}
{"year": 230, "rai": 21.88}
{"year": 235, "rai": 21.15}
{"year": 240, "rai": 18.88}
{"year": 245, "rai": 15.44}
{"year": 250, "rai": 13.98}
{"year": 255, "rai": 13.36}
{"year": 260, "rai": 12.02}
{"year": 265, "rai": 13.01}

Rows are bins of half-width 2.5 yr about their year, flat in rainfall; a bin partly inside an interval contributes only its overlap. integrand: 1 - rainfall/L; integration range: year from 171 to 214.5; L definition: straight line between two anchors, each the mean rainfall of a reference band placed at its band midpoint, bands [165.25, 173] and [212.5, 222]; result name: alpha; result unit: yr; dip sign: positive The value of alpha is 1.3 yr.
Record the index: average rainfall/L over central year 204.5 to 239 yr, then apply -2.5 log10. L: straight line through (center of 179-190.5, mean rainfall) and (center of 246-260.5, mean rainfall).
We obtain -0.22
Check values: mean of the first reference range 24.6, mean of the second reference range 13.5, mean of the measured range 22.6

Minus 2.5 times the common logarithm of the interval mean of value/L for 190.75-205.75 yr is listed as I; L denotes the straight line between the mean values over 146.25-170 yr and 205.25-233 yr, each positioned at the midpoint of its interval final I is 0.038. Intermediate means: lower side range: 24.9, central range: 22.9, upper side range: 23.1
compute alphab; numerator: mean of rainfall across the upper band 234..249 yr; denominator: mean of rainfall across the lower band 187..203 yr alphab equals 0.77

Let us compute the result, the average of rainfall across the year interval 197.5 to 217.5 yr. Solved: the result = 23.4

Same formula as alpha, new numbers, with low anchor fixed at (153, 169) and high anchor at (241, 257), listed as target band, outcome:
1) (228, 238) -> -2.79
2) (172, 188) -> -1.39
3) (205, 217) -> -2.75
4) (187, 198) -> -0.79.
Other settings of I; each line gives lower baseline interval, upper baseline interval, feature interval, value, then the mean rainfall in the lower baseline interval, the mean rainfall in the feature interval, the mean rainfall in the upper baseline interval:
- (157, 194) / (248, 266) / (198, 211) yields -0.11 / 25.2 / 23.1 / 13.1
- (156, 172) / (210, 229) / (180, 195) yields 0.03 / 25.9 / 24.1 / 23.2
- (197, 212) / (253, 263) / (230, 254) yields -0.11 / 23.2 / 17.6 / 12.7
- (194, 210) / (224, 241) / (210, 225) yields -0.06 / 23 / 23.4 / 21.2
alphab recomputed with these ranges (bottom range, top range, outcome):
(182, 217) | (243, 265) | 0.58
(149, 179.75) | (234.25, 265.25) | 0.60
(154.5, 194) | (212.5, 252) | 0.80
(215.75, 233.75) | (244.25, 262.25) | 0.60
